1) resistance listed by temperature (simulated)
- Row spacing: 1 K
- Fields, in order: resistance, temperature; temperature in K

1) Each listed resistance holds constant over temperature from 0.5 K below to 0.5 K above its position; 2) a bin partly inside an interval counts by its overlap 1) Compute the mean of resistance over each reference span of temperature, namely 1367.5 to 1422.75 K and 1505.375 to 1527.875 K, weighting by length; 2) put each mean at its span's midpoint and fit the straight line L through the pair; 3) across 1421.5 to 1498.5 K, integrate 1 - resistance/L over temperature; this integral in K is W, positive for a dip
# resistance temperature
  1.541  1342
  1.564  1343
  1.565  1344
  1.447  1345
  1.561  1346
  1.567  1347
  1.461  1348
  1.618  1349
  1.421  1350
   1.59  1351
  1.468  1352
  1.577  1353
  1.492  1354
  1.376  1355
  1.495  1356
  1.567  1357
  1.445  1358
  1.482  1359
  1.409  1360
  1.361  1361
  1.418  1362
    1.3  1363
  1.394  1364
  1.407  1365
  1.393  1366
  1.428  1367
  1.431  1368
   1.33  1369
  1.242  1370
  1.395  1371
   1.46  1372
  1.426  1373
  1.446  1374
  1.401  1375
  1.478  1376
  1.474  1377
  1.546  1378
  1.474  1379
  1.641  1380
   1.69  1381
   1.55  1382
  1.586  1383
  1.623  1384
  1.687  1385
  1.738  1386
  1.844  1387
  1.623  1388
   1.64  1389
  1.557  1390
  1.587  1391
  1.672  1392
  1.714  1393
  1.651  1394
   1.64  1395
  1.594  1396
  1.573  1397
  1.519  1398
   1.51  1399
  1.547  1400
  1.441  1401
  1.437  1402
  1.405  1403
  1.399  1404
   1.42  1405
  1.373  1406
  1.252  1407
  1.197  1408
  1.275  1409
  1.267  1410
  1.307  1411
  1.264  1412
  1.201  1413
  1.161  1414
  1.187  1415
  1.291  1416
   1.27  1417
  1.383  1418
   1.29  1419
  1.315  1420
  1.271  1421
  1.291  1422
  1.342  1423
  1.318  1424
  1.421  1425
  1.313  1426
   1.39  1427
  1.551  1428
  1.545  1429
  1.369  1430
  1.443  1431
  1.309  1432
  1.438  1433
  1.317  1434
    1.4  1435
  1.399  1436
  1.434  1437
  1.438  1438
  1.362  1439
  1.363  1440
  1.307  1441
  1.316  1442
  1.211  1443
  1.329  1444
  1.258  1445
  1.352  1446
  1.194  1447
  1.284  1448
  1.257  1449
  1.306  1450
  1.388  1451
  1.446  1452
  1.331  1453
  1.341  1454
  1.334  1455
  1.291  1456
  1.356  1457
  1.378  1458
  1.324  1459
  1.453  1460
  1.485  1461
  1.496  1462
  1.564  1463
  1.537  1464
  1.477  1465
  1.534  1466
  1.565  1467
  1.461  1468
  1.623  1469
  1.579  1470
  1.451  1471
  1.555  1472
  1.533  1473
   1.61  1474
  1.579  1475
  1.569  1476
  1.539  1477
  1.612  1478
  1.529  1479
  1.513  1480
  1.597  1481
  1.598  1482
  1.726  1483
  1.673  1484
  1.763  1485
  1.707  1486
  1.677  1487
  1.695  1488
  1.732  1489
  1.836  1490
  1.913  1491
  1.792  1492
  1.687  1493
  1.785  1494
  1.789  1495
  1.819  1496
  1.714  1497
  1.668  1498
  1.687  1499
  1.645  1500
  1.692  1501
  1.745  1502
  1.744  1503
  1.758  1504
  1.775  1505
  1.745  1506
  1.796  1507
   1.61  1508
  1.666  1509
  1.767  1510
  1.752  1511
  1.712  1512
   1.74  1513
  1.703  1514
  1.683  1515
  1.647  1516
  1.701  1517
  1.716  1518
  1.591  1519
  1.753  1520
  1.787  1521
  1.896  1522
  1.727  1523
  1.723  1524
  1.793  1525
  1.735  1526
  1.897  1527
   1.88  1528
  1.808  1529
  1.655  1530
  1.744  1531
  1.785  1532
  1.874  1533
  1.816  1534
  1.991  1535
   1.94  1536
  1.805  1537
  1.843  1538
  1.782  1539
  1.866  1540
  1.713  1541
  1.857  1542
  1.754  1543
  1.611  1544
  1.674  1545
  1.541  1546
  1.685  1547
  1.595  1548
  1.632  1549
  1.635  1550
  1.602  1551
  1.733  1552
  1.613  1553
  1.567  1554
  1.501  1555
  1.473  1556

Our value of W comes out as 5.54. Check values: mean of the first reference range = 1.45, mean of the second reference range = 1.74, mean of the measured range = 1.49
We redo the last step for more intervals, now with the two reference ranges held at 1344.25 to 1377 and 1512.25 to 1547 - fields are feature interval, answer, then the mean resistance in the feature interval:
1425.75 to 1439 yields 1.4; 1.41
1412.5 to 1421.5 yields 1.7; 1.26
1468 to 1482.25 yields 0.9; 1.56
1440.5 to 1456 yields 2.9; 1.31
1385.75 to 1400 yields -1.1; 1.63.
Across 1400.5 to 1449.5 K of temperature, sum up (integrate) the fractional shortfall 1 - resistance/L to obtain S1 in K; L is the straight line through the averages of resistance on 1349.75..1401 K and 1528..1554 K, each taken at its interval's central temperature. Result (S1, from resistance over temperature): 7.72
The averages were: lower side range 1.52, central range 1.33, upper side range 1.74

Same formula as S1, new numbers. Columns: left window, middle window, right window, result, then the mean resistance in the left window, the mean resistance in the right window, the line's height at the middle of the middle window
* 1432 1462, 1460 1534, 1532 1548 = -4.9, 1.35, 1.78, 1.58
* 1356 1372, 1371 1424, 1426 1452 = -2.8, 1.4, 1.36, 1.38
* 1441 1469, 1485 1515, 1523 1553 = -2.9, 1.38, 1.75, 1.58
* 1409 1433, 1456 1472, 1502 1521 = 0.3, 1.33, 1.72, 1.51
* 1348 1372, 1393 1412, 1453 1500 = 0.7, 1.44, 1.59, 1.49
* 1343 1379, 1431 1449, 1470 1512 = 2.9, 1.46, 1.68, 1.59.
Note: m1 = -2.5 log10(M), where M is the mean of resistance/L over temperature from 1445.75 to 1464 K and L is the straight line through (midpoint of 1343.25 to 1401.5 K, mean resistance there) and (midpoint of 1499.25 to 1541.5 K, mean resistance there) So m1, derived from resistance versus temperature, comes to 0.20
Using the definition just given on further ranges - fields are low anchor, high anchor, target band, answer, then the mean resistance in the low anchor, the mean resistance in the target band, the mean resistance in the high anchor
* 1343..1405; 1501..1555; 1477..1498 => -0.016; 1.51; 1.7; 1.74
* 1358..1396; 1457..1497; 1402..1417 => 0.197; 1.52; 1.29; 1.61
